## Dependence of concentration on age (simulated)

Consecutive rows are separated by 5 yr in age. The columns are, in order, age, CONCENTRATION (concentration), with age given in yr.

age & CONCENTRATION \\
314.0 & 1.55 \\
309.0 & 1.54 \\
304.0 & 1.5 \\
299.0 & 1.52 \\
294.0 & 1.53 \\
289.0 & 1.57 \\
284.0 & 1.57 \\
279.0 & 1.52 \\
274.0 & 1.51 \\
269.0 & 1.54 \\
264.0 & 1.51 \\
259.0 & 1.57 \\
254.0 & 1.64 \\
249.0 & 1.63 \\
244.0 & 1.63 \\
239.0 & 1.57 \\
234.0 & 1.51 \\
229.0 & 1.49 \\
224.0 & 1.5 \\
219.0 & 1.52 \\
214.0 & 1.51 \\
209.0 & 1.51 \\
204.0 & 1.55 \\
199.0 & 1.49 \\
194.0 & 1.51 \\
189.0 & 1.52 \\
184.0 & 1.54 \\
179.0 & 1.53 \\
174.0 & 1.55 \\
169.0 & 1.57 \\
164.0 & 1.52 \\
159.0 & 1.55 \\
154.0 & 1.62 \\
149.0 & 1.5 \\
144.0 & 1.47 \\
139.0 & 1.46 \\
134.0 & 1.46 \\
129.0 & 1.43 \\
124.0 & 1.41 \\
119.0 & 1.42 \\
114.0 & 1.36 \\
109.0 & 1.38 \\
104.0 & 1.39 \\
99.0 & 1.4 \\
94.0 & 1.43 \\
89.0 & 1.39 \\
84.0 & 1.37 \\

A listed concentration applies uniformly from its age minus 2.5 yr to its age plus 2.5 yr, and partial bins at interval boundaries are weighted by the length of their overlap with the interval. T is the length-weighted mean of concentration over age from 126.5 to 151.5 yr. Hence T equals 1.46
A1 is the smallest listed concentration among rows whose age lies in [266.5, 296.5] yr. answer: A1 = 1.51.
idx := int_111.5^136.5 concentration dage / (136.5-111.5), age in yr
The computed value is 1.42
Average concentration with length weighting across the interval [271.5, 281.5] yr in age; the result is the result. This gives 1.51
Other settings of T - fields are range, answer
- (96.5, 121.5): 1.39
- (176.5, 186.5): 1.54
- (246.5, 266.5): 1.59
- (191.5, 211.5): 1.52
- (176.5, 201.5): 1.52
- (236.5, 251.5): 1.61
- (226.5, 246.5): 1.55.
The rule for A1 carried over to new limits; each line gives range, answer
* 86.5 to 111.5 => 1.38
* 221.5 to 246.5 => 1.49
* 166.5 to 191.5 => 1.52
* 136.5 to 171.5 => 1.46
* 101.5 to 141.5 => 1.36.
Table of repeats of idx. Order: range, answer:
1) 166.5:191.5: 1.54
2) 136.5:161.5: 1.52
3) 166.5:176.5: 1.56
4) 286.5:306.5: 1.53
